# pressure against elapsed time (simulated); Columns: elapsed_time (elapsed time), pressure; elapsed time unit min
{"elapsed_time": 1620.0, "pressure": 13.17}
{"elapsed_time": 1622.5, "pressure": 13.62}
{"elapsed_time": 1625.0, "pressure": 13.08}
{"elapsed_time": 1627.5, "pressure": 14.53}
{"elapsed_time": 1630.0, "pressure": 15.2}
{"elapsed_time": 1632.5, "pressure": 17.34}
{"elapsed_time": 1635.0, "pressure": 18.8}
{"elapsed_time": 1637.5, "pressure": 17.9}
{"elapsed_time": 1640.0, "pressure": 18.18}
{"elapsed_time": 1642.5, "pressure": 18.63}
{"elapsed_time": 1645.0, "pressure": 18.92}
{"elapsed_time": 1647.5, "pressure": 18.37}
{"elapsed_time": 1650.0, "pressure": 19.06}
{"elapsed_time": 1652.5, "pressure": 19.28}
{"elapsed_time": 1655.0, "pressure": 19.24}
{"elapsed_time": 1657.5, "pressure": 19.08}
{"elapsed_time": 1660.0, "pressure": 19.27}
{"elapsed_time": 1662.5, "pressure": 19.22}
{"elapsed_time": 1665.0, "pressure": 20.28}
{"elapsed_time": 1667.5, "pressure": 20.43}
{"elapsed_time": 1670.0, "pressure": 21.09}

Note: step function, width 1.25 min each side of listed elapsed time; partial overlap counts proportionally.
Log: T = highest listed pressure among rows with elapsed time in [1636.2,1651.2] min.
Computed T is 19.06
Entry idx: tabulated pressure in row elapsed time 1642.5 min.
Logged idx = 18.63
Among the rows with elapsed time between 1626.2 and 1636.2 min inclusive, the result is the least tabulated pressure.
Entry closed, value 14.53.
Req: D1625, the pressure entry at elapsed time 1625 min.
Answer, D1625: 13.08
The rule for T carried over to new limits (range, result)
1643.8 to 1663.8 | 19.28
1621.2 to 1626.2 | 13.62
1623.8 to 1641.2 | 18.8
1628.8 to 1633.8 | 17.34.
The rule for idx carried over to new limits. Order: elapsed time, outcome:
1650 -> 19.06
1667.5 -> 20.43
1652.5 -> 19.28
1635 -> 18.8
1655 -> 19.24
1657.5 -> 19.08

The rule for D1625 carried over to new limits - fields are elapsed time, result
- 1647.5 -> 18.37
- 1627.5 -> 14.53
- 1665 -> 20.28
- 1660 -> 19.27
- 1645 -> 18.92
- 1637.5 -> 17.9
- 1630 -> 15.2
